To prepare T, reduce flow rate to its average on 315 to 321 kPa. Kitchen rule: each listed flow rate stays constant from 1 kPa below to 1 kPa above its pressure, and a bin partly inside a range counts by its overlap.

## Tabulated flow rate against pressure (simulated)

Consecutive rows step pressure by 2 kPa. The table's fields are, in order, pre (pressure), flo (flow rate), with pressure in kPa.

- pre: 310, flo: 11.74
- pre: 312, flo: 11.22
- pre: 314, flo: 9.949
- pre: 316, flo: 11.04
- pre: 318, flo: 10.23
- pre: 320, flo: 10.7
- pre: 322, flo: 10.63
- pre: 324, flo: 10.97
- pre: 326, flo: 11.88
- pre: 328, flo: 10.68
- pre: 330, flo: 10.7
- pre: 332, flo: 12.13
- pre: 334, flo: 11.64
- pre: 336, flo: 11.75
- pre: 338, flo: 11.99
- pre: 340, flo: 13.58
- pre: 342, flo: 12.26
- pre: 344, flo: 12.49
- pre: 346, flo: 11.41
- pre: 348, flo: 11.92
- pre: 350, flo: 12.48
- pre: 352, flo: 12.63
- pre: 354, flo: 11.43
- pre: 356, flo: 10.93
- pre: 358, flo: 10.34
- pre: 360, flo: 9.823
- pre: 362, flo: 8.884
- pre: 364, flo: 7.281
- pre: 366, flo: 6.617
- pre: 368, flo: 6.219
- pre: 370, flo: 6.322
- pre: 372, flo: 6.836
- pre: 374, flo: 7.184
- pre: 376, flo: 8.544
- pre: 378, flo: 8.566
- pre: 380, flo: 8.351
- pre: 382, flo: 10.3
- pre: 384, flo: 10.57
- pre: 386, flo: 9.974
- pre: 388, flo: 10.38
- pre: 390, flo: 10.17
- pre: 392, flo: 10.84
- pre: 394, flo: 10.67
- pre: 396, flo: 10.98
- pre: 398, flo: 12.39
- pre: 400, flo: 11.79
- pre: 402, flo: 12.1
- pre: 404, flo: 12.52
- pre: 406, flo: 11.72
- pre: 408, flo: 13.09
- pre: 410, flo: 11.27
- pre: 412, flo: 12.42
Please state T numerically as 10.7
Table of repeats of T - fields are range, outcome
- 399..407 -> 12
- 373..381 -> 8.16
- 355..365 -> 9.45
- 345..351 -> 11.9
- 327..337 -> 11.4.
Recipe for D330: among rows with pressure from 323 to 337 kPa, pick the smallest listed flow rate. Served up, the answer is 10.68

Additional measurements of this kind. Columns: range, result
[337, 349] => 11.41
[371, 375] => 6.836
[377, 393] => 8.351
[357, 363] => 8.884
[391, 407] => 10.67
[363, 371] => 6.219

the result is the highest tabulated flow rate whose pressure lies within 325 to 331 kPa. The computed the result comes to 11.88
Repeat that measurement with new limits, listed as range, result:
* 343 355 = 12.63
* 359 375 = 9.823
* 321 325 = 10.97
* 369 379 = 8.566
